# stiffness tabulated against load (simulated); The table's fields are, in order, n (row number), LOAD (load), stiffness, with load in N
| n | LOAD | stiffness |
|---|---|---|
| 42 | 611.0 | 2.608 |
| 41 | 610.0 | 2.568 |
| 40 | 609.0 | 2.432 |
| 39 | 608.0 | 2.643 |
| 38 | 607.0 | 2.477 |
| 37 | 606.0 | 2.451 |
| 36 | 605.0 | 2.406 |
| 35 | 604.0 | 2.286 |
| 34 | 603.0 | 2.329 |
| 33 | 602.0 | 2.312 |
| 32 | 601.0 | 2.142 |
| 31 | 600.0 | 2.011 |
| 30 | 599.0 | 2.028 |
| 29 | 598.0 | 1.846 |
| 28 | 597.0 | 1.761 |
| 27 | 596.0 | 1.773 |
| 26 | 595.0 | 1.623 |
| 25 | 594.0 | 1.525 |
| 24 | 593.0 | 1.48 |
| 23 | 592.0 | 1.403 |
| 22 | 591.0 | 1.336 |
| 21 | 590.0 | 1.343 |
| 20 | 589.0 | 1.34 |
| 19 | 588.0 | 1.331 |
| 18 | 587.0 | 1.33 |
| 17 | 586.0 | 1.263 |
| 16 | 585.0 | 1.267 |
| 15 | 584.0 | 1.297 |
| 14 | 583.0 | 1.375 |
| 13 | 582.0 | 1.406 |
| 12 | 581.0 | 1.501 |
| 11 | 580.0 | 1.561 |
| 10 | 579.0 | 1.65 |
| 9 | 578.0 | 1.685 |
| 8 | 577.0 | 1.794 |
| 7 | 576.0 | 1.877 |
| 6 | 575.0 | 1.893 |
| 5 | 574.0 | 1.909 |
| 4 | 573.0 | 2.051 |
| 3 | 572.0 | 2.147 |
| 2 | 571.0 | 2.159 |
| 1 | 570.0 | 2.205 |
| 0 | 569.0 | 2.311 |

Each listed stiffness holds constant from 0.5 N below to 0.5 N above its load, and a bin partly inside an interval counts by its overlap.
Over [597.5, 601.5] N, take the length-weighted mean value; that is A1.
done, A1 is 2.01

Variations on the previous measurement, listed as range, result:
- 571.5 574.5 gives 2.04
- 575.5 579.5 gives 1.75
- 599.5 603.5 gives 2.2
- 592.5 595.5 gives 1.54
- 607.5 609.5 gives 2.54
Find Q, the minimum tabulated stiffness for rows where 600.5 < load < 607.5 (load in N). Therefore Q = 2.142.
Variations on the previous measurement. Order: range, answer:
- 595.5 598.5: 1.761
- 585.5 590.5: 1.263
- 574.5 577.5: 1.794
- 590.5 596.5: 1.336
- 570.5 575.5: 1.893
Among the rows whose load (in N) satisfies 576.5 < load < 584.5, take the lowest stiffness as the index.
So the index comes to 1.297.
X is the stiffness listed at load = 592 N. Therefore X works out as 1.403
